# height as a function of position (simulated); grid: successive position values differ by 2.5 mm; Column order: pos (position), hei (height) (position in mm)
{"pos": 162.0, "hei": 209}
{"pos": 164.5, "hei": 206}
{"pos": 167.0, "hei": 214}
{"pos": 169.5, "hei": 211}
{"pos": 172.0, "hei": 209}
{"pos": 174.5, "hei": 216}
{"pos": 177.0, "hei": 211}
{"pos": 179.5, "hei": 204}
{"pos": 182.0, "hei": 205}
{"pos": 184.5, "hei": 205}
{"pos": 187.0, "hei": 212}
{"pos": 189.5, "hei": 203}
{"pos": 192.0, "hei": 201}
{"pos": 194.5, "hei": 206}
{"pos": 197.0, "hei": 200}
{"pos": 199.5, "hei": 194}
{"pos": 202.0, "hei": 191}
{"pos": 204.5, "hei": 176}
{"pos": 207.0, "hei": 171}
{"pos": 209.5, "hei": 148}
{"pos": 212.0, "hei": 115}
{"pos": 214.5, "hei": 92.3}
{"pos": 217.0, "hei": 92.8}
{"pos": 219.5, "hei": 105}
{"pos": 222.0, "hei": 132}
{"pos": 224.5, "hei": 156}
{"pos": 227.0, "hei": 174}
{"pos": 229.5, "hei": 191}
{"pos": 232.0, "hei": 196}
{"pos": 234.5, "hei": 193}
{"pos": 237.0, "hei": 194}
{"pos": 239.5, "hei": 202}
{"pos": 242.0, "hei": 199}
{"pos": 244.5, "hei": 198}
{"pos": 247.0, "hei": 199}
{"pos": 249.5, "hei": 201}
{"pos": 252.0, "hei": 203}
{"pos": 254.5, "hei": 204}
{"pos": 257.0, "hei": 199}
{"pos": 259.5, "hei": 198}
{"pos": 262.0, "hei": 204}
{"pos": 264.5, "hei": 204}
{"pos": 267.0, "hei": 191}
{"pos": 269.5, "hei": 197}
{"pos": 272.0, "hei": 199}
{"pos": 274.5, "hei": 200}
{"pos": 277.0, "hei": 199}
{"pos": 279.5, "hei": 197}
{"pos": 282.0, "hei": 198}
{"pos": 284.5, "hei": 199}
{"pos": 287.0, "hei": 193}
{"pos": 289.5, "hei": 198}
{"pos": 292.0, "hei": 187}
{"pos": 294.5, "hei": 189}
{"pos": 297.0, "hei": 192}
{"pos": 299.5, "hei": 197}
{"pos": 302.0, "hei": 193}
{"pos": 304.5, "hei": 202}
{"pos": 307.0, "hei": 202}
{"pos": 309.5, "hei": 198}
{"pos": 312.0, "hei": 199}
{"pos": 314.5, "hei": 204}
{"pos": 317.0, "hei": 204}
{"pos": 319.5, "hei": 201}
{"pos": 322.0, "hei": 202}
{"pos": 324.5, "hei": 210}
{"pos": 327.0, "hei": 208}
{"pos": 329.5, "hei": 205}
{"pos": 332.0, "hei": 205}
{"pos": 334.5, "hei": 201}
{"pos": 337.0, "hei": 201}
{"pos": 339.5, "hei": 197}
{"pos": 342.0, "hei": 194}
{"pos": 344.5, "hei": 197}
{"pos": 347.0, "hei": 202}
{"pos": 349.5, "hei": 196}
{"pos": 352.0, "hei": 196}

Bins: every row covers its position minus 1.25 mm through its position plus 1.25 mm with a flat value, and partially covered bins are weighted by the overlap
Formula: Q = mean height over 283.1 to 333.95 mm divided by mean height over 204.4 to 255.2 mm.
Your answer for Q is 1.19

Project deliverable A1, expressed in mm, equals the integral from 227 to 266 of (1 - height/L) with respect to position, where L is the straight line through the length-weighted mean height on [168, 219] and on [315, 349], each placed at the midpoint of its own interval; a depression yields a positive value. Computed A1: -1.72 mm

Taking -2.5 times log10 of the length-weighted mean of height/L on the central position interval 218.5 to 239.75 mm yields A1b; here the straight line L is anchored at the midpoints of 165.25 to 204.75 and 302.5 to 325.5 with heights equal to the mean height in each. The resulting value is 0.191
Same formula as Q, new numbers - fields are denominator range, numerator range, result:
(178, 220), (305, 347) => 1.16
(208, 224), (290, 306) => 1.66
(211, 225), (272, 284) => 1.75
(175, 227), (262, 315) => 1.15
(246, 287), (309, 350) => 1.01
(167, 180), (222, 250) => 0.89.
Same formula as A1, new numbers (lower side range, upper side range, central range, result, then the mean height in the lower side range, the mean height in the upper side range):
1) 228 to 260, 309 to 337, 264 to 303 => 1.0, 198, 203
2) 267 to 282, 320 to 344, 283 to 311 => 0.6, 198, 202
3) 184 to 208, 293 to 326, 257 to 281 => -0.1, 196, 199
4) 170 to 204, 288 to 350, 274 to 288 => 0.2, 204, 199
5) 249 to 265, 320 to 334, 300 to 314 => 0.4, 202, 205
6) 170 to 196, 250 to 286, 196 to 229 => 8.8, 207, 199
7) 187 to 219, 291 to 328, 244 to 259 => -1.6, 166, 199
